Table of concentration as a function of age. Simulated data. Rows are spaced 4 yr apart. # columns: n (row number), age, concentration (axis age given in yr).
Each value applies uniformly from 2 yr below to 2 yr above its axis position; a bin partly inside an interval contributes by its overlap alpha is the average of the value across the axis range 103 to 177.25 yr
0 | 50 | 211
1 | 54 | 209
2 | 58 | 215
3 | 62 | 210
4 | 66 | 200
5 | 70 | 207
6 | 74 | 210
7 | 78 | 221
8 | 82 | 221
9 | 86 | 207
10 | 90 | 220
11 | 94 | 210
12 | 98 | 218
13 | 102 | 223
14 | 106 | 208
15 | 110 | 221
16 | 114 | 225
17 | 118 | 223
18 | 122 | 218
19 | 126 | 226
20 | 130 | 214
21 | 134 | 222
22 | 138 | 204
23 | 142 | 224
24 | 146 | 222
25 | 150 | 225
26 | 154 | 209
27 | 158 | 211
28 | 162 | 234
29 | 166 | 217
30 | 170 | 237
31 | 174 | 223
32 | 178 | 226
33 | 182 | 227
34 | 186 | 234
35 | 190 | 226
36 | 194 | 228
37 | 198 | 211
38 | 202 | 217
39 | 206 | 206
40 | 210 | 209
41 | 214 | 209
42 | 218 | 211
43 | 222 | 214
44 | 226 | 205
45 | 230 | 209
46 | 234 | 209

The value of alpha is 220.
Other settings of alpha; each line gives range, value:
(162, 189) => 228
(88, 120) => 218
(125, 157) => 218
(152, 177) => 222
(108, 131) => 221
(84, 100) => 214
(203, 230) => 209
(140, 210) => 222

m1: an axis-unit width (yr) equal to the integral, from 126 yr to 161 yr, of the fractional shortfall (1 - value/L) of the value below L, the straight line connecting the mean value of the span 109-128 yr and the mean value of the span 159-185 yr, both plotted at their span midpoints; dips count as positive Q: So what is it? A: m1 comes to 1.1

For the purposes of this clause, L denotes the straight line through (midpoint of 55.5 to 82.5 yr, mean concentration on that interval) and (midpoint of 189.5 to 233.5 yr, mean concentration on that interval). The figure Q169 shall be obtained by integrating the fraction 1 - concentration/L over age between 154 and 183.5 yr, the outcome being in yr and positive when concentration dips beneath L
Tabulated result -1.6 yr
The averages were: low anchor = 211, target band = 224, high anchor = 213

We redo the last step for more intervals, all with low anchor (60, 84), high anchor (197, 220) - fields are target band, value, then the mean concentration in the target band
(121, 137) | -0.6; 219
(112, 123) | -0.6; 222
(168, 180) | -1.0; 229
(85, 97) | -0.1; 213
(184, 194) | -0.9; 230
